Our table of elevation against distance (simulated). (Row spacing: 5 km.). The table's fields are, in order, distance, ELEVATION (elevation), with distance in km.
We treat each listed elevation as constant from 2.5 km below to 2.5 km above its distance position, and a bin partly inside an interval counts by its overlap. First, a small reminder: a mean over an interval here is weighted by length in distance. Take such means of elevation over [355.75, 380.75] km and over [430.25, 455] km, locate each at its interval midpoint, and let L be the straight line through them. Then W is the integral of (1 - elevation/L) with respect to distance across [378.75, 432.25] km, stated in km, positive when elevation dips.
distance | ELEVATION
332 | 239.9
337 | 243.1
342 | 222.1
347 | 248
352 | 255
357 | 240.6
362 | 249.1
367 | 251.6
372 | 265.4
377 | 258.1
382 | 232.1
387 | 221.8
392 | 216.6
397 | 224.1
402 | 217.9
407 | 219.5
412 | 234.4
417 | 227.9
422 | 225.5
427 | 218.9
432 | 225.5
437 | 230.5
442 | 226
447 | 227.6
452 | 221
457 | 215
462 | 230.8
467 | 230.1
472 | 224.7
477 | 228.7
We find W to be 3.28 km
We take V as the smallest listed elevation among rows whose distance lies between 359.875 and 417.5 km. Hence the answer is 216.6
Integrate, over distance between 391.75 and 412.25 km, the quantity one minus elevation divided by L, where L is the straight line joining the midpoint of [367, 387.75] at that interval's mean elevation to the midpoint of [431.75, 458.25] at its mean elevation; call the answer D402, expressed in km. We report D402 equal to 1.46 km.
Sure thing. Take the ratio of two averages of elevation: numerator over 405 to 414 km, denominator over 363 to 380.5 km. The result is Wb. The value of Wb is 0.89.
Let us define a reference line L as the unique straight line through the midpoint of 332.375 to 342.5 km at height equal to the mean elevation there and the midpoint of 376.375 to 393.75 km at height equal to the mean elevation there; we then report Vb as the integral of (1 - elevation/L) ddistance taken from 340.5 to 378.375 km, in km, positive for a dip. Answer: -2.6 km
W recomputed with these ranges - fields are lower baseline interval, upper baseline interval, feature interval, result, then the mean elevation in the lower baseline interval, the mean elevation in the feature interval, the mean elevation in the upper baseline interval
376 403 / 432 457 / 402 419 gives 0.0 km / 227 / 226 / 225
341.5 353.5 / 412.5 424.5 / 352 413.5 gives -0.2 km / 244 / 237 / 228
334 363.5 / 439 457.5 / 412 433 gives 0.3 km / 243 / 226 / 223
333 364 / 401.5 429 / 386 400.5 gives 0.6 km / 243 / 221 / 225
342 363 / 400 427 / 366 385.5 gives -1.1 km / 245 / 250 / 225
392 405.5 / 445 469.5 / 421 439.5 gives -0.2 km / 220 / 225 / 225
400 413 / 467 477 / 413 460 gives 0.0 km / 223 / 225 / 227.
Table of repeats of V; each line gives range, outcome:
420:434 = 218.9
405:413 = 219.5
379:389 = 221.8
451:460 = 215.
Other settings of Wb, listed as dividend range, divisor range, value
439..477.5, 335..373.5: 0.91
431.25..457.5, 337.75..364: 0.93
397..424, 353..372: 0.90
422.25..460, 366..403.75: 0.95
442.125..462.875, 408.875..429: 0.99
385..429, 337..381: 0.90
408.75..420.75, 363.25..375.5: 0.89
